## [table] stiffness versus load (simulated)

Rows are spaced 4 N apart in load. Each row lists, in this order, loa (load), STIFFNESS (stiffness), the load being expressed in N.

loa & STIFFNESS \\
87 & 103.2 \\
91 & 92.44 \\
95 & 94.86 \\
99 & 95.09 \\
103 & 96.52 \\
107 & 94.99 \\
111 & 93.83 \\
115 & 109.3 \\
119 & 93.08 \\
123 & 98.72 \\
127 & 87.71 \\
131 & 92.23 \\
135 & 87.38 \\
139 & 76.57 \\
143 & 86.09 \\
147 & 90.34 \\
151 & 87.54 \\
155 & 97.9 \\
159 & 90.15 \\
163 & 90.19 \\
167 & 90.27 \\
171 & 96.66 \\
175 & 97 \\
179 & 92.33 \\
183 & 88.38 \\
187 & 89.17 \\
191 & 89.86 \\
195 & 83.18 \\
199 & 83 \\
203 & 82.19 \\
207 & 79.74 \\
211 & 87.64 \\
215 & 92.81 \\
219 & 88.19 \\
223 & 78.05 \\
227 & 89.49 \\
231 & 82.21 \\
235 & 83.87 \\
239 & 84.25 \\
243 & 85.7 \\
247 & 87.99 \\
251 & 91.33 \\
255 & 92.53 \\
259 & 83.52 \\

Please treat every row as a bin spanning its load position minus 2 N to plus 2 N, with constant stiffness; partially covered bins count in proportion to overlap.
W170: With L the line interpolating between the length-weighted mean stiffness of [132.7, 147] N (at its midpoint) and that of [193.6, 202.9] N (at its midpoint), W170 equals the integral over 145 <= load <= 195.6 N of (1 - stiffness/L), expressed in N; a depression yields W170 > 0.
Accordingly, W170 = -4.6 N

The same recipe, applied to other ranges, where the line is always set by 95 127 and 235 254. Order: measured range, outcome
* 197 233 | 1.8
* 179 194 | 0.4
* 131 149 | 1.7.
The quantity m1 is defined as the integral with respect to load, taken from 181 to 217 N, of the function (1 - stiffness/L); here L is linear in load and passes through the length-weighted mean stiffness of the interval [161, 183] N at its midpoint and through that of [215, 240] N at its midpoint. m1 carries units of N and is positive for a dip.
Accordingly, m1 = 1.1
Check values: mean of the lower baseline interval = 92.8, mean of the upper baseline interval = 85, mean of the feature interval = 86.2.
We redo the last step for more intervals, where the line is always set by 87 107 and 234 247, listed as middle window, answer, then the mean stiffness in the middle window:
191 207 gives 0.89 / 83.3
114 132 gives -0.38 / 95.7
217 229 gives 0.17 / 85.2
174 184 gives -0.32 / 92.5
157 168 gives 0.08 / 90.2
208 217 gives -0.19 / 89.1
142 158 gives 0.18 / 90.7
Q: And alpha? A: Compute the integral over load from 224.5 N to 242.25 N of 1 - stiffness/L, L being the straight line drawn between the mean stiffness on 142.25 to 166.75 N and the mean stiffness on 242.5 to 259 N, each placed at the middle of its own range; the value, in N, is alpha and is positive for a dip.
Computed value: 0.9 N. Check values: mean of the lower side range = 90.6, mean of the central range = 84.8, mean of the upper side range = 89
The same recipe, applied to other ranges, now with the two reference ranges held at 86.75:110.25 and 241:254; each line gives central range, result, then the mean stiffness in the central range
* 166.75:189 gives -0.14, 92.5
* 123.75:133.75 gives 0.35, 90.9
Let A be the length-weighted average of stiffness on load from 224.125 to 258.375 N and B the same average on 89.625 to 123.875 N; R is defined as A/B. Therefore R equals 0.90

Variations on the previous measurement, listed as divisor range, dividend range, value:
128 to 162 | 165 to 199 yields 1.02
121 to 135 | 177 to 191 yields 0.98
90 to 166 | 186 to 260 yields 0.93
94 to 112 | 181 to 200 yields 0.91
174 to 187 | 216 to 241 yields 0.92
